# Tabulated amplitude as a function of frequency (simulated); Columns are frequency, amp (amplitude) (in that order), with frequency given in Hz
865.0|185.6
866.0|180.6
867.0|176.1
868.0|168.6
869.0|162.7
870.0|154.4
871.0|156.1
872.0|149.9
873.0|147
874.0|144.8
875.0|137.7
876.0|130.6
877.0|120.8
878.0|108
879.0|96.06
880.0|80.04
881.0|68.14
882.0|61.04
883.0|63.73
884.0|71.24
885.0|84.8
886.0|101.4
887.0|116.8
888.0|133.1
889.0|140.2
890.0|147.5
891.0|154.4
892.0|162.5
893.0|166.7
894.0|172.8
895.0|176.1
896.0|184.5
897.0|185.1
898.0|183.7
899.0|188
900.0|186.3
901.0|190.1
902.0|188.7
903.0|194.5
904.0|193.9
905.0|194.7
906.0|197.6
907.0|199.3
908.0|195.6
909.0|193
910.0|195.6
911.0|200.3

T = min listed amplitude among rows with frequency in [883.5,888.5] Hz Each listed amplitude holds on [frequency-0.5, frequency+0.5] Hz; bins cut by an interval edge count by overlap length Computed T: 71.24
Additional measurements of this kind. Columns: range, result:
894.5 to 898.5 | 176.1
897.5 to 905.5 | 183.7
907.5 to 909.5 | 193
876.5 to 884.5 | 61.04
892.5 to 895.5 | 166.7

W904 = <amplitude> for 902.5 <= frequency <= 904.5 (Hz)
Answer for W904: 194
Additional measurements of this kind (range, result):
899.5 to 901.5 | 188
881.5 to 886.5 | 76.4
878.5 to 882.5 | 76.3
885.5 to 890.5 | 128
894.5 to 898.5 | 182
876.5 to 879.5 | 108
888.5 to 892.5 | 151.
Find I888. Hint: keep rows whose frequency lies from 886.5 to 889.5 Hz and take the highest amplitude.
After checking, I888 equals 140.2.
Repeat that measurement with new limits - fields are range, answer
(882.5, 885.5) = 84.8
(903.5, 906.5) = 197.6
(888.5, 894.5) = 172.8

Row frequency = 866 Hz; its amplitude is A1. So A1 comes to 180.6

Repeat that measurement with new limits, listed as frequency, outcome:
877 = 120.8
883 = 63.73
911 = 200.3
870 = 154.4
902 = 188.7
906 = 197.6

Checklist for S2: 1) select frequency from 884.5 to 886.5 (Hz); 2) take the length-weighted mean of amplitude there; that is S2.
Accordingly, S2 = 93.1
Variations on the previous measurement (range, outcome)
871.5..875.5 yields 145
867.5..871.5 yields 160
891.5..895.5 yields 170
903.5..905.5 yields 194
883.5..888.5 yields 101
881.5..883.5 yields 62.4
